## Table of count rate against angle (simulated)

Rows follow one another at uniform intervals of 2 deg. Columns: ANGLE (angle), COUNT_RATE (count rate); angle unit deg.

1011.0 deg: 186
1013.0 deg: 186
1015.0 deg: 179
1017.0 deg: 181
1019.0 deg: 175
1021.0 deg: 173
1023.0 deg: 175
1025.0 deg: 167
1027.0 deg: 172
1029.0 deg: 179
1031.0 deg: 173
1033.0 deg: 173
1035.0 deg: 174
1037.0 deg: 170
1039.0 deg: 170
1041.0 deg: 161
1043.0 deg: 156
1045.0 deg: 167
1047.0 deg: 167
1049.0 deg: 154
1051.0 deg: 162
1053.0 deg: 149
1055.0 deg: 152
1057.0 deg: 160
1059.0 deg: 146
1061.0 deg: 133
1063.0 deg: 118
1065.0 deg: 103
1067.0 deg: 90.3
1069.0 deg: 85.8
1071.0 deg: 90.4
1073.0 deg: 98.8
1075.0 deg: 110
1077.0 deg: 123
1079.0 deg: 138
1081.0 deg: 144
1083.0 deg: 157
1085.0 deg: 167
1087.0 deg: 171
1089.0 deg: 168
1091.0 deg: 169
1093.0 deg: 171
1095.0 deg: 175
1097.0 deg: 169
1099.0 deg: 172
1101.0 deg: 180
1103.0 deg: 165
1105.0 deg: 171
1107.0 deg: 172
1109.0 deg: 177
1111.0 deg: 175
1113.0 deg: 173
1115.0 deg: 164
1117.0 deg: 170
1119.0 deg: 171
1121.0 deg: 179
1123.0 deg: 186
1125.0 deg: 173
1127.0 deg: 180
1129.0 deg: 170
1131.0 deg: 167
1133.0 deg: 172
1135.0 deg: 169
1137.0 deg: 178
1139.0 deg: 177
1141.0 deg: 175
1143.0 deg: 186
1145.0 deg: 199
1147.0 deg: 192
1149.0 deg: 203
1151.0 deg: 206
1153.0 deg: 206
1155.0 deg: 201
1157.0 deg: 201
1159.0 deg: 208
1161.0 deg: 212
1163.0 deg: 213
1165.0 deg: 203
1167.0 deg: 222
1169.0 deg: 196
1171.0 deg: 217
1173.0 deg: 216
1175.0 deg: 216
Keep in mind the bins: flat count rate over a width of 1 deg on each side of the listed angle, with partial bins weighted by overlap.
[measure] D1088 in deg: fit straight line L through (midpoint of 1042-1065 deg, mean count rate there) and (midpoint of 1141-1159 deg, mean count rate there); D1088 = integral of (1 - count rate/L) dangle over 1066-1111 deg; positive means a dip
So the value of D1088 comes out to 5.1 deg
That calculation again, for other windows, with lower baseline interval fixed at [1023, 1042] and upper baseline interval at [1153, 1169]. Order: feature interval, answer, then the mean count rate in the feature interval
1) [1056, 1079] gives 8.33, 115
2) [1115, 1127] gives 1.29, 175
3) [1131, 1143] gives 1.57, 175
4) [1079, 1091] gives 1.68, 160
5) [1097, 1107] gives 1.01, 172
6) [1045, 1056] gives 1.16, 158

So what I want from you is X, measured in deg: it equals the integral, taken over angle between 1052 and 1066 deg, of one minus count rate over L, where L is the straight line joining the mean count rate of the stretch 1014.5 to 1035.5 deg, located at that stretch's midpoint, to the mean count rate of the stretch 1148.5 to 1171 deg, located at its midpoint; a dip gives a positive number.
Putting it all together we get 3.48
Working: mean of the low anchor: 175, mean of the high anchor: 207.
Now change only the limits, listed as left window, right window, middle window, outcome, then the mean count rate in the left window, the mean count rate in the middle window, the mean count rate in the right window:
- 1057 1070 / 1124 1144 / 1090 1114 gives -4.0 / 116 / 172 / 175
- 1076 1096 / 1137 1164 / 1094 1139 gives 0.9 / 158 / 173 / 198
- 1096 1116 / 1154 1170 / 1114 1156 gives 1.8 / 172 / 182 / 207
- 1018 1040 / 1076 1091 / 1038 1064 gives 1.9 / 173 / 153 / 154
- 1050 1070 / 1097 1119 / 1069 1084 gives 2.5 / 130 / 121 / 172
